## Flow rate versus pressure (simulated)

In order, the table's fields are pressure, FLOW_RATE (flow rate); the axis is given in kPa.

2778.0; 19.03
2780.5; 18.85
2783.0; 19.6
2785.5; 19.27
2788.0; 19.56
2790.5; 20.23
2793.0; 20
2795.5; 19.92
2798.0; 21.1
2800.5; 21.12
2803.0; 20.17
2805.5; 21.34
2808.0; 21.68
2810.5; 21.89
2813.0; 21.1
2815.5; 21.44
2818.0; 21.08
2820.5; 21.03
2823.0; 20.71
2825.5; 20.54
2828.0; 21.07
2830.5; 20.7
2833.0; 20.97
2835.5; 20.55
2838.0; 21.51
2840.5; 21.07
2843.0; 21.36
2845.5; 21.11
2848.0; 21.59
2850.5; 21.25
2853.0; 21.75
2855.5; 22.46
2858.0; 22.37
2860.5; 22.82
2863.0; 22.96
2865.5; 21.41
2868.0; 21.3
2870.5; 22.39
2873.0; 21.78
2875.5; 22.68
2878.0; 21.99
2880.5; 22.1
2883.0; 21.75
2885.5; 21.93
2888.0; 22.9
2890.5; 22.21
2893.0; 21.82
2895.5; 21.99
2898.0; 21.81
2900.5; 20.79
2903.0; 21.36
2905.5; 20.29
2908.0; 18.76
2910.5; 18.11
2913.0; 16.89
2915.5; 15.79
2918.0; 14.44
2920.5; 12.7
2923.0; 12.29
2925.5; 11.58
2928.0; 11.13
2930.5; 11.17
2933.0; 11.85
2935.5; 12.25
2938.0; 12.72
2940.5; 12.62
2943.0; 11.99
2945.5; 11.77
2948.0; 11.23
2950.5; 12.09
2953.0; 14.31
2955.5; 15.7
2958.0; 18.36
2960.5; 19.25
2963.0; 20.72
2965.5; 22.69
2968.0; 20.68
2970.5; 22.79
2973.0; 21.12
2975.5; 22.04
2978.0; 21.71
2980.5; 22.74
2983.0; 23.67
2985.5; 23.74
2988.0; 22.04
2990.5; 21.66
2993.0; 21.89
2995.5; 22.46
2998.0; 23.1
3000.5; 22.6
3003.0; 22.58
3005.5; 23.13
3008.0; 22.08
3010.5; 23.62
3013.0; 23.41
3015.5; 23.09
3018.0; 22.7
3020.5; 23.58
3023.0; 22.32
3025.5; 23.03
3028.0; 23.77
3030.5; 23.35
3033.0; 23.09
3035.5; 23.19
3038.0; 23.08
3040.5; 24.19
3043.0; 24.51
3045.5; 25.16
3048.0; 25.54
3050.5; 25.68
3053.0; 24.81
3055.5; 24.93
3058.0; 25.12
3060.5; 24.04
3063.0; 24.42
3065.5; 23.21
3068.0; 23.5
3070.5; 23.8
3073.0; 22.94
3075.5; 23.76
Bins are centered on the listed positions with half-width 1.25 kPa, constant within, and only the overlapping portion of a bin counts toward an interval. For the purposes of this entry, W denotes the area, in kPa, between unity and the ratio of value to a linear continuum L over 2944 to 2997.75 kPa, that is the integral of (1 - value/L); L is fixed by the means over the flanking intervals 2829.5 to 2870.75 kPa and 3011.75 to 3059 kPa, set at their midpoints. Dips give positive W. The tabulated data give 8.0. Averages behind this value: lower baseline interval 21.6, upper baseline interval 23.9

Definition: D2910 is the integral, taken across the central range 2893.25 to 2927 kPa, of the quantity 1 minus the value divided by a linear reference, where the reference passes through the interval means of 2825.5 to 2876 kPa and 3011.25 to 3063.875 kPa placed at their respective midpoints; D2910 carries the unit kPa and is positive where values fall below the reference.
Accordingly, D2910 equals 7.3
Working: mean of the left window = 21.6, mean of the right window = 23.9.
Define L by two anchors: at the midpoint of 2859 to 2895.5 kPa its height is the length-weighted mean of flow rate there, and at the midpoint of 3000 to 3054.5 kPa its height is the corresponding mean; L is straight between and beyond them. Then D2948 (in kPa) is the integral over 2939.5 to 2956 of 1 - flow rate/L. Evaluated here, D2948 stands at 7.3 kPa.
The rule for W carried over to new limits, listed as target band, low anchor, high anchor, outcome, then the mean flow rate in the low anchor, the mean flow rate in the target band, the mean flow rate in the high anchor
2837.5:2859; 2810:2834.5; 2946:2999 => -0.77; 21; 21.6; 20.1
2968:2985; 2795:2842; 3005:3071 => 0.54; 21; 22.3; 23.8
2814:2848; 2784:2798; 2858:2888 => -0.06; 19.9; 21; 22.1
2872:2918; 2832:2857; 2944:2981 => -1.25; 21.4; 20.7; 18.3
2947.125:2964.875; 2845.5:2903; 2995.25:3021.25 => 4.94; 22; 16.3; 22.9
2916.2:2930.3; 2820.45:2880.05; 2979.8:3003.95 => 6.16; 21.6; 12.5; 22.6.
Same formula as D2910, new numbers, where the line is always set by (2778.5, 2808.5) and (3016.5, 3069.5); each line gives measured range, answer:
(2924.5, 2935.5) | 5.3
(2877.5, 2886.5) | -0.2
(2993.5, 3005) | 0.3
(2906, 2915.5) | 1.8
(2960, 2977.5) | 1.1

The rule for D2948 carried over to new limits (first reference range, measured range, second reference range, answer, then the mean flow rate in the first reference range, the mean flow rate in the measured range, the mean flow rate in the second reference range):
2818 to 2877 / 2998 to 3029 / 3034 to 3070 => 1.1 kPa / 21.5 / 23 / 24.4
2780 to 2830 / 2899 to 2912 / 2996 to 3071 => 1.3 kPa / 20.6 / 19.8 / 23.7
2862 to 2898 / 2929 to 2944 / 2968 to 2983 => 6.8 kPa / 22.1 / 12.1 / 22.1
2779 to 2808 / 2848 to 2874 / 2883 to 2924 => -3.3 kPa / 20.2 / 22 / 19.1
